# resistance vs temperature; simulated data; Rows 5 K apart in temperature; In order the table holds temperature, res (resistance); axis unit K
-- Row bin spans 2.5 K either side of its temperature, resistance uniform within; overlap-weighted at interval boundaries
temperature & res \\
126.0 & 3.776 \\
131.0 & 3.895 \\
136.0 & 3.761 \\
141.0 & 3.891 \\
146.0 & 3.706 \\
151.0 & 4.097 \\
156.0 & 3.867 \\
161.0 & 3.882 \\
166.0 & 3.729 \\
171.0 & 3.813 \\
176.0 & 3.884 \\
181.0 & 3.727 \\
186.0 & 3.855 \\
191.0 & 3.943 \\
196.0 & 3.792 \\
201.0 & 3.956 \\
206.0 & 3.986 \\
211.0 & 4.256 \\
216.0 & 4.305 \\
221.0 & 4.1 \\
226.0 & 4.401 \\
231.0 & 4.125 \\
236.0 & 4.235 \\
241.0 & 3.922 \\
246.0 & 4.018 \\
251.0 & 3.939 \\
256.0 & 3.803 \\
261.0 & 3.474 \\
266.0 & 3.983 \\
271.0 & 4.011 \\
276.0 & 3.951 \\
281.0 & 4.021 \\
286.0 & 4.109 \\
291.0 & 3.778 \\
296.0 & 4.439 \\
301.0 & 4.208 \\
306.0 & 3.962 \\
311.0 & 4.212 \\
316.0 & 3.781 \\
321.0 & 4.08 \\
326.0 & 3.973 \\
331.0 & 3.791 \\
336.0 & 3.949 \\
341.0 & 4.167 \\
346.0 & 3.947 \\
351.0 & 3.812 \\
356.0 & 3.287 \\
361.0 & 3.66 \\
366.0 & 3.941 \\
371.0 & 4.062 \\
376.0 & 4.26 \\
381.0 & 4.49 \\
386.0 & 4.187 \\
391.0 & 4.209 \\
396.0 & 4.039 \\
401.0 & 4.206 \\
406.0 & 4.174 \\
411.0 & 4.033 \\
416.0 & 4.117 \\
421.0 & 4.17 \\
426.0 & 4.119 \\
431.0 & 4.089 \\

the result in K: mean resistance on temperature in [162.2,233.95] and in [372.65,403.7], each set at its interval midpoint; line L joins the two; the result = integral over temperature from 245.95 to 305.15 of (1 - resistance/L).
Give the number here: 1.6 K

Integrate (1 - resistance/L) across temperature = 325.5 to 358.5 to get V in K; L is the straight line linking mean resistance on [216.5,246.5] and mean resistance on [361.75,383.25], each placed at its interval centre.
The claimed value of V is 2.4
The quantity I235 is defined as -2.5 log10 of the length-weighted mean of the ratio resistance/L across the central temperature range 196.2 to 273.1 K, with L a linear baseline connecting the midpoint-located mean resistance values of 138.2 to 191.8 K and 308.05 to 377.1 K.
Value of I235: -0.04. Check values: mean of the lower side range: 3.85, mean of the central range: 4.03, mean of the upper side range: 3.92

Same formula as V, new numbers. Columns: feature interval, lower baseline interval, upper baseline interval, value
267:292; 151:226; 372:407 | 0.5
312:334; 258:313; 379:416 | 0.8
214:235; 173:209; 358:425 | -1.7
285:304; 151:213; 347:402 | -0.8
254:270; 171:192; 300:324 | 0.8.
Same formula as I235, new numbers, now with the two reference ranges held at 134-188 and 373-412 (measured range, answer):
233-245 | -0.03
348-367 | 0.14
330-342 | 0.04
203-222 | -0.06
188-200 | 0.00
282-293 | 0.02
